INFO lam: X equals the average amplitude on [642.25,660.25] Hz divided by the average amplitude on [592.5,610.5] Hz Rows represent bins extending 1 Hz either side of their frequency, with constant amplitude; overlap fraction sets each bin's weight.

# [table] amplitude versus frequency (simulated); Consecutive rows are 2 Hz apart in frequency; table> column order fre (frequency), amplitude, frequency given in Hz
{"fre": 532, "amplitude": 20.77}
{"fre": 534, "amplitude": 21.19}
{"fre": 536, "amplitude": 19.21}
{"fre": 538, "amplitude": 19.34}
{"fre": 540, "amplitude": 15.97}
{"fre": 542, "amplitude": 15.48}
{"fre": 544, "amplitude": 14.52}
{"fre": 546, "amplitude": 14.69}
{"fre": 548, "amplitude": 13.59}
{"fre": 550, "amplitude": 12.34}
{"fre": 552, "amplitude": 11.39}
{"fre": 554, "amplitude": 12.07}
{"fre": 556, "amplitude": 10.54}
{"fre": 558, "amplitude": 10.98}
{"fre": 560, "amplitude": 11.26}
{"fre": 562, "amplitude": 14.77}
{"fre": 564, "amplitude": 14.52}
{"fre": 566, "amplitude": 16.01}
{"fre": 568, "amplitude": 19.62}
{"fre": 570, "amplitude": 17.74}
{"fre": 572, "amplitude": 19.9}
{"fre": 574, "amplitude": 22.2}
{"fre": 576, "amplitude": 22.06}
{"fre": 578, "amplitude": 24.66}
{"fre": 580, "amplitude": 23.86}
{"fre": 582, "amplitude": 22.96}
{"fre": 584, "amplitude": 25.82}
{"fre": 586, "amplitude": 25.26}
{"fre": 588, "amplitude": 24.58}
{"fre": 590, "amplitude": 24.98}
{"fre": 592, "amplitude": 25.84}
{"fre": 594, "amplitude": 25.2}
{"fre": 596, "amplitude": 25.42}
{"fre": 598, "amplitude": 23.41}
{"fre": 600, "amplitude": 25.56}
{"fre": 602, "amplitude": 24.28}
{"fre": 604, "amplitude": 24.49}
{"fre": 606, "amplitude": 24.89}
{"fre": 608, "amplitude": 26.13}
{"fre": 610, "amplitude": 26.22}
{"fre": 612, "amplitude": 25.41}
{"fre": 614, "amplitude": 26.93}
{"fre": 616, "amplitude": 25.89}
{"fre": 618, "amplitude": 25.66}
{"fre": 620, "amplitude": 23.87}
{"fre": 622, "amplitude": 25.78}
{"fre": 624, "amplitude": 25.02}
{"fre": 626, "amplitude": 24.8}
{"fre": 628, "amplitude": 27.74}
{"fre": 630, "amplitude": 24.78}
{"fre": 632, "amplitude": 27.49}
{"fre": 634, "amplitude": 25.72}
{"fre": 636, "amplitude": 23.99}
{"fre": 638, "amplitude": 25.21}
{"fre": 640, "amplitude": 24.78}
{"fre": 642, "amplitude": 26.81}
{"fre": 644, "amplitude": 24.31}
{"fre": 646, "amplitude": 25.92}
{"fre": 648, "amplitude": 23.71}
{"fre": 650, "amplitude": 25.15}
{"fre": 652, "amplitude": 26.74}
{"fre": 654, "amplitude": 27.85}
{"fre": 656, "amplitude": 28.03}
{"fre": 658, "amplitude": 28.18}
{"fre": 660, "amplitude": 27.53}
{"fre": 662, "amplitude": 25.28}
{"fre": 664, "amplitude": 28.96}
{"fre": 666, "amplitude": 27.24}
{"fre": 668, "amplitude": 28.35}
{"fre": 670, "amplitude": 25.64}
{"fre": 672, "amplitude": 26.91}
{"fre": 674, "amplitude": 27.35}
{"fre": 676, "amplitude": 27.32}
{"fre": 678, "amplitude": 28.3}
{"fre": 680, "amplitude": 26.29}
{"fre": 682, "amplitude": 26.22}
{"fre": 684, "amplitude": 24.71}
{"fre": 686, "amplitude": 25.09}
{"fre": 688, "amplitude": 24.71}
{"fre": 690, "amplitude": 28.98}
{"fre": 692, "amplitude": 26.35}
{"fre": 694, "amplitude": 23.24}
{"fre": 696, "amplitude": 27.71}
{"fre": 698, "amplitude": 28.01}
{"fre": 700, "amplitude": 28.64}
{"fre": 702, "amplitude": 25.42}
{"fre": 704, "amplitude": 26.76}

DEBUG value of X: 1.1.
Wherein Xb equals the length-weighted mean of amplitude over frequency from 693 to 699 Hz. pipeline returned 26.3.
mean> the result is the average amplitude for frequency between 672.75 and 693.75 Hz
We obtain 26.4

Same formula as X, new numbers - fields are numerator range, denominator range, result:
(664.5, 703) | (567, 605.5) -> 1.13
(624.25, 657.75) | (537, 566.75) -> 1.87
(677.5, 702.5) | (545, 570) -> 1.94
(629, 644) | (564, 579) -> 1.28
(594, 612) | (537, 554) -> 1.73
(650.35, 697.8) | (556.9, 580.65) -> 1.49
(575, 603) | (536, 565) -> 1.77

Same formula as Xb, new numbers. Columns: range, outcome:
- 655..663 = 27.3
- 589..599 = 25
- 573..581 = 23.2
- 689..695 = 26.2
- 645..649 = 24.8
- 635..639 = 24.6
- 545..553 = 13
